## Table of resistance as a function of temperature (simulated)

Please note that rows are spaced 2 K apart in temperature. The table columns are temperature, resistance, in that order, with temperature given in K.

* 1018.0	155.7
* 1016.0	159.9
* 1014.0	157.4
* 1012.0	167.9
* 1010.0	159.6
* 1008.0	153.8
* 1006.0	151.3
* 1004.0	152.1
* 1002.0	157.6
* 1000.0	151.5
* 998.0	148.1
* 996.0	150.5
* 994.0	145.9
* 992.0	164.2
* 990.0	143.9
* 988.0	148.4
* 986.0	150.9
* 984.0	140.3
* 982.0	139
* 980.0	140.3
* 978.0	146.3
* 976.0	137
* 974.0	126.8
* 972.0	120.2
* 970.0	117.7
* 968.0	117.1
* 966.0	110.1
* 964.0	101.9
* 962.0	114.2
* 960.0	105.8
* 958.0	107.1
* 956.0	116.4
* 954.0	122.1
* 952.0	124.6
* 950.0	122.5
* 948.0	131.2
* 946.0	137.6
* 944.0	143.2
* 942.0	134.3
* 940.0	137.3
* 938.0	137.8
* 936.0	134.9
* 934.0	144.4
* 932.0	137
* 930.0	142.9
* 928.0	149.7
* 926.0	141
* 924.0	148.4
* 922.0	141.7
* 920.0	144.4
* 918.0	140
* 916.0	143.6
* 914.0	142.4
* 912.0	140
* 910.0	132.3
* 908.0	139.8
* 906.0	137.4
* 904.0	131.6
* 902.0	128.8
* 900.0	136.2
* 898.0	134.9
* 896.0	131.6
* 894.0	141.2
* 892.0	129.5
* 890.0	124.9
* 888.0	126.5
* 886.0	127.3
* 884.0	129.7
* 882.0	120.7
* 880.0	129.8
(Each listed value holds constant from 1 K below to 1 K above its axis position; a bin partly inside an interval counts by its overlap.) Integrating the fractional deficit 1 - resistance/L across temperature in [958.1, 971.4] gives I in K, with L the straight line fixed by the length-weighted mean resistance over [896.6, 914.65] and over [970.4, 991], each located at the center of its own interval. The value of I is 2.6 K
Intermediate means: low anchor 136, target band 111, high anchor 139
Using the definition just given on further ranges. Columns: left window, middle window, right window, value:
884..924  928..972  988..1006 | 5.3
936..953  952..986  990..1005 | 4.5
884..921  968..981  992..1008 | 1.5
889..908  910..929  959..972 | -2.5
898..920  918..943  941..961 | -2.0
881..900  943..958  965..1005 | 1.1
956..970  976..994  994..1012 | -1.6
